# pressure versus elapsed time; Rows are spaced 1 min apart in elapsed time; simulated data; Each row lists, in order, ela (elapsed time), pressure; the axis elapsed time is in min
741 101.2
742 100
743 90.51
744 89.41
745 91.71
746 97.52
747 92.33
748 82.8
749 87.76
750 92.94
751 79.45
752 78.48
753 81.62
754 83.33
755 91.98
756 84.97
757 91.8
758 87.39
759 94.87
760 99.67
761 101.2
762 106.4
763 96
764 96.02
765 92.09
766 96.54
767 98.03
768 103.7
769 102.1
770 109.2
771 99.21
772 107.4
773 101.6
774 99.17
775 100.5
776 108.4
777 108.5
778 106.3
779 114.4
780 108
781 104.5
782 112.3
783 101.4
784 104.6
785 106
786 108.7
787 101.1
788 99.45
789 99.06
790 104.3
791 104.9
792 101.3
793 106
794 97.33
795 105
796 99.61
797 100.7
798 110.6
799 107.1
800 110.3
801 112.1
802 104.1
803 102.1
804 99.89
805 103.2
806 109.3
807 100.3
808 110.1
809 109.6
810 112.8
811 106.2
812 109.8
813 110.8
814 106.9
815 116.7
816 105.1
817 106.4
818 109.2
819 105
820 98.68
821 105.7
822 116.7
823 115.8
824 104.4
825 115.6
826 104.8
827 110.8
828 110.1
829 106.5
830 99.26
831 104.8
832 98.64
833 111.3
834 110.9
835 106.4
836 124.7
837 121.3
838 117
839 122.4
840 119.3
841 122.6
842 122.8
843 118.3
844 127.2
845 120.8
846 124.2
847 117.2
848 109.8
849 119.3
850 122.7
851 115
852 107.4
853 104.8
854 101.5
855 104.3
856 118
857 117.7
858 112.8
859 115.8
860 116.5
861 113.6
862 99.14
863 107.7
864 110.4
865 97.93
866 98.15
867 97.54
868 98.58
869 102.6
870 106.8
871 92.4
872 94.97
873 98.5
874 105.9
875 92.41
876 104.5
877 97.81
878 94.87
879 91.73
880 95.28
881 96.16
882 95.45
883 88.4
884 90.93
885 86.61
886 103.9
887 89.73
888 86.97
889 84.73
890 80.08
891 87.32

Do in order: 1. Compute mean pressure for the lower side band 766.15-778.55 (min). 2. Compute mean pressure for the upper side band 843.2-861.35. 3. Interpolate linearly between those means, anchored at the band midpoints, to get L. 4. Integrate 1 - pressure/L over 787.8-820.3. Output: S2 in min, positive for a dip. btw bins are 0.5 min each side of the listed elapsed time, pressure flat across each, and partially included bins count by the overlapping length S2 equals 0.7 min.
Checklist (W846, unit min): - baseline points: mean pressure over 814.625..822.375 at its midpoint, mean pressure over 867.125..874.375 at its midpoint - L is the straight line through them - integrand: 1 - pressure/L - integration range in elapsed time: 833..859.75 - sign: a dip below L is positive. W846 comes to -3.3 min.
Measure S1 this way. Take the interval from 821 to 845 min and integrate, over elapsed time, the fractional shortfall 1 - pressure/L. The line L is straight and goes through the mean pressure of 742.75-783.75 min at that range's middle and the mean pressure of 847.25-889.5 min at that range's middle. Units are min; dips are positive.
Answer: -3.1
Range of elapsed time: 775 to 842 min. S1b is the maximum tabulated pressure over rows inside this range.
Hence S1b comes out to 124.7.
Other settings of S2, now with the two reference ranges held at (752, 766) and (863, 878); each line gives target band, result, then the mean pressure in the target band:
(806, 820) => -1.7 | 108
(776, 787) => -1.5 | 107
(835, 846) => -2.6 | 121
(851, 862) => -1.3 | 111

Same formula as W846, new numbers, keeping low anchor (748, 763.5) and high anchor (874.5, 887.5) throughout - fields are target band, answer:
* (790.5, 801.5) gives -1.61 min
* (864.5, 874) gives -0.50 min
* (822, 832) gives -1.65 min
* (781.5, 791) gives -1.34 min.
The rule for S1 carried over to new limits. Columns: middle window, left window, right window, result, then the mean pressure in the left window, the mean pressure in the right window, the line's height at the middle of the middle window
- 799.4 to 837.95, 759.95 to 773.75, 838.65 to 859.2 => 0.7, 101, 116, 111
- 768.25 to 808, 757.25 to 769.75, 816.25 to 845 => -0.6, 97.9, 112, 103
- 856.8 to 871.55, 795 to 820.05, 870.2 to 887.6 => -1.2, 107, 95.4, 97.8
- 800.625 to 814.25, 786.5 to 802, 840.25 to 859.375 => 0.0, 104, 116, 107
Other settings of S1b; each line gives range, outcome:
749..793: 114.4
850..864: 122.7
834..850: 127.2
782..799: 112.3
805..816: 116.7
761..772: 109.2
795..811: 112.8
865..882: 106.8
